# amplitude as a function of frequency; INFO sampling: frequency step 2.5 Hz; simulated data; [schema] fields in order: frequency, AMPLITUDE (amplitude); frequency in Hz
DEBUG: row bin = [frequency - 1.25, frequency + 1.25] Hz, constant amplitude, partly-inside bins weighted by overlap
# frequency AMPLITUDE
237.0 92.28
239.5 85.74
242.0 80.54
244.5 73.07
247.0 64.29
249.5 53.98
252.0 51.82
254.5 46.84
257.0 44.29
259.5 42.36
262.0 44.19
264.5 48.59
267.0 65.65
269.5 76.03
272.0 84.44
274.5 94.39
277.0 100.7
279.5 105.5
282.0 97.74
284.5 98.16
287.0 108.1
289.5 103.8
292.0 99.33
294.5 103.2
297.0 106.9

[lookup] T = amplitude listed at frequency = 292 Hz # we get 99.33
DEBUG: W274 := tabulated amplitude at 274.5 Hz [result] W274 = 94.39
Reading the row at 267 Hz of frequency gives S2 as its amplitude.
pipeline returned 65.65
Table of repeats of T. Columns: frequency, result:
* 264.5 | 48.59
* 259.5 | 42.36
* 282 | 97.74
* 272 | 84.44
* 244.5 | 73.07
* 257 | 44.29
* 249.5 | 53.98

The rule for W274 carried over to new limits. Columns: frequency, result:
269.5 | 76.03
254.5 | 46.84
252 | 51.82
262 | 44.19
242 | 80.54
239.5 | 85.74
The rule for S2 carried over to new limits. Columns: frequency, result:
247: 64.29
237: 92.28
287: 108.1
